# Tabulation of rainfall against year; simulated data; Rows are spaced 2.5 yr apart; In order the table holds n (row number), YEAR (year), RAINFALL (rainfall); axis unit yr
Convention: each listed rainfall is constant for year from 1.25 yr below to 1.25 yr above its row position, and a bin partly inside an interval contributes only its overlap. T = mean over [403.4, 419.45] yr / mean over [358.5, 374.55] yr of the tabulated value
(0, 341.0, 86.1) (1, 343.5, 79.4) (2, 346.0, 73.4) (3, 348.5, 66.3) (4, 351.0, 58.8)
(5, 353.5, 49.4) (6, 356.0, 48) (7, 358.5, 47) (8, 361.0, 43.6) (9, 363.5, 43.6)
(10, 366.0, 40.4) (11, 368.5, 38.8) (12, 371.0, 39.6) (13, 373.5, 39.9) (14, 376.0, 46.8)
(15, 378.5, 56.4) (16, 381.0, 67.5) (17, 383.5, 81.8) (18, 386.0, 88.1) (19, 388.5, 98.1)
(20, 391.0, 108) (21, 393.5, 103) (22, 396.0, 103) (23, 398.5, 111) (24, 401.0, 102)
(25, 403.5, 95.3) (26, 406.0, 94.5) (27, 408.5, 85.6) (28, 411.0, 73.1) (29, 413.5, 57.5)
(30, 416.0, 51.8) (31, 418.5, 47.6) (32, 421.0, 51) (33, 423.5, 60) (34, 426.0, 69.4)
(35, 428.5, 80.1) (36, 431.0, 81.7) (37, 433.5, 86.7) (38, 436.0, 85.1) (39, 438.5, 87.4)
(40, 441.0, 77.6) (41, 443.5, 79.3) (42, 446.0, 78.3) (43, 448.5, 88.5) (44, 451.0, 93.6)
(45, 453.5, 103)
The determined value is 1.71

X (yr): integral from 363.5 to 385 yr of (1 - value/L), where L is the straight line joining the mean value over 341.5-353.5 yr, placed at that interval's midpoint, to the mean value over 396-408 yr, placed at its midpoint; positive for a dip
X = 8.5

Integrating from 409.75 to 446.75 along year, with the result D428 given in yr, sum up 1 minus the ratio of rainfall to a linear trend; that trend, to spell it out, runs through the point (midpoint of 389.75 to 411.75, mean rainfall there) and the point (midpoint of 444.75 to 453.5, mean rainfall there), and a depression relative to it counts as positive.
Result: 8.62 yr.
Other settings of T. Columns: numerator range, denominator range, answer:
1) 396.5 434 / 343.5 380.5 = 1.51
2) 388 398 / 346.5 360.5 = 1.91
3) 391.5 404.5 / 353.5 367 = 2.29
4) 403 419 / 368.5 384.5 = 1.35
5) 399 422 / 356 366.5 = 1.68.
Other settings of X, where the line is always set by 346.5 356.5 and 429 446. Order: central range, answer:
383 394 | -4.5 yr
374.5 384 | 0.7 yr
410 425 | 3.9 yr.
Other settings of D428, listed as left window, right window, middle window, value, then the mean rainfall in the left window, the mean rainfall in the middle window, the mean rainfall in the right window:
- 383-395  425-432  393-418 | 0.91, 96.8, 86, 77.2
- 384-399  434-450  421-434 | 2.26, 100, 72.6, 83.1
